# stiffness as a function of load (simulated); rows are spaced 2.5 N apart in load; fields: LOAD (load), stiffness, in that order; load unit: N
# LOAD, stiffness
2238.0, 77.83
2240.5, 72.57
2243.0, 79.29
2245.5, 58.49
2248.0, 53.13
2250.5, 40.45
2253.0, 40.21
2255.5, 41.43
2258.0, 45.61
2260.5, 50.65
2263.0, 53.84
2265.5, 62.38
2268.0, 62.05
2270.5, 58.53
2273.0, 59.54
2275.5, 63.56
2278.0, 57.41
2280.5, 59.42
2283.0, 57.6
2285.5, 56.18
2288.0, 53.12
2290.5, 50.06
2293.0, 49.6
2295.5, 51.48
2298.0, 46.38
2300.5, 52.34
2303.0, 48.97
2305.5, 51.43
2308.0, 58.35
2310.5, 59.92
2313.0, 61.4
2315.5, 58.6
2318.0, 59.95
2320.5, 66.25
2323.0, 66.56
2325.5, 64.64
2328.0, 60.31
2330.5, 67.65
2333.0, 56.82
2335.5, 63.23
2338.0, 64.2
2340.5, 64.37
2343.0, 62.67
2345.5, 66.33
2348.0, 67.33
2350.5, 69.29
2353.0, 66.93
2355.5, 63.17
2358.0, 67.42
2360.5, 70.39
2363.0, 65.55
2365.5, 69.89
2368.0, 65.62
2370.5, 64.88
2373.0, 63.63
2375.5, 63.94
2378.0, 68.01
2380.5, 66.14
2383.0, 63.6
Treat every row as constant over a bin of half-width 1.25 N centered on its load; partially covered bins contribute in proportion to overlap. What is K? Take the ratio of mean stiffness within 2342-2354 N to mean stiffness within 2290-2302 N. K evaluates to 1.33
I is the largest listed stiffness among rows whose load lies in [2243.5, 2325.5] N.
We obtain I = 66.56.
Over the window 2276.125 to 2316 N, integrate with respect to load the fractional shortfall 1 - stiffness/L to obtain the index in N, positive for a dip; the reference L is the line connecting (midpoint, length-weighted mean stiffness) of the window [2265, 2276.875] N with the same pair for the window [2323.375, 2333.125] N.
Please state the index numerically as 4.8 N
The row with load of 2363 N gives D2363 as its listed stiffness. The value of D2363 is 65.55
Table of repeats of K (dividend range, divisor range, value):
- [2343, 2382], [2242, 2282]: 1.20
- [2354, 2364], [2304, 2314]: 1.16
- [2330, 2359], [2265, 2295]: 1.13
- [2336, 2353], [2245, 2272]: 1.28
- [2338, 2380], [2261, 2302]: 1.19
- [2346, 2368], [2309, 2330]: 1.08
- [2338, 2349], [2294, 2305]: 1.30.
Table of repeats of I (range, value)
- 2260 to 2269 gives 62.38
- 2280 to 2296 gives 59.42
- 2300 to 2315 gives 61.4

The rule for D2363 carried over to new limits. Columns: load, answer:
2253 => 40.21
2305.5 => 51.43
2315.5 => 58.6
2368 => 65.62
